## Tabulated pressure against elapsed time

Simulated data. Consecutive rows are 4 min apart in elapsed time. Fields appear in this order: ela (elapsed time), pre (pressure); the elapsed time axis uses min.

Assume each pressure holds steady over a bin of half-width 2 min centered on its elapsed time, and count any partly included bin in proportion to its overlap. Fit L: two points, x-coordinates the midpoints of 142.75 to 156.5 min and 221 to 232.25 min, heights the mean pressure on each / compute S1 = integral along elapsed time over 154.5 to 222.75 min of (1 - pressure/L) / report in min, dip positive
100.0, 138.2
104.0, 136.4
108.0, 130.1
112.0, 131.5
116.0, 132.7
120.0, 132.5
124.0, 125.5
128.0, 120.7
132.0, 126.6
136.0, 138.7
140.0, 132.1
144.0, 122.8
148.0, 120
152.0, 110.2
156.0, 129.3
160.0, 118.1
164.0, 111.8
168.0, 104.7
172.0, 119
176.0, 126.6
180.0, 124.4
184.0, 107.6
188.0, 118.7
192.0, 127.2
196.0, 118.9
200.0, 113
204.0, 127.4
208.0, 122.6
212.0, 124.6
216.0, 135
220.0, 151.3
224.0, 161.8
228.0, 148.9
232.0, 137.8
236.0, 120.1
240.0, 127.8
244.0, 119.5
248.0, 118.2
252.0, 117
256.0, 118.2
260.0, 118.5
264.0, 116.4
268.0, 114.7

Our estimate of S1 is 6.47 min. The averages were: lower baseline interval 120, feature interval 123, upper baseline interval 151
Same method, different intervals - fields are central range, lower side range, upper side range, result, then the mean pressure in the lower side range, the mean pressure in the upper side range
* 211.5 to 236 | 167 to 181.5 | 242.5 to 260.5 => -4.92 min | 119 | 118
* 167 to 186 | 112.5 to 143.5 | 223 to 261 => 1.75 min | 130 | 128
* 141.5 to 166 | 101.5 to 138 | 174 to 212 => 1.39 min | 131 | 121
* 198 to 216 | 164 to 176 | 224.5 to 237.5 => 0.86 min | 114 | 139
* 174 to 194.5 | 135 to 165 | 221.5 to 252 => 0.94 min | 123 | 133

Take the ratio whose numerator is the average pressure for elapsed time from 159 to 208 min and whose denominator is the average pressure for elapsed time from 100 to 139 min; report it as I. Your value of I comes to 0.9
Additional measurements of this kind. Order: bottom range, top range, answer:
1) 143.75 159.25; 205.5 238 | 1.15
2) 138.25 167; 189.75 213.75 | 1.02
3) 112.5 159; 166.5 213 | 0.95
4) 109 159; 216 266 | 1.02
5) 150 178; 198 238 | 1.15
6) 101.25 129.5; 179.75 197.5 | 0.91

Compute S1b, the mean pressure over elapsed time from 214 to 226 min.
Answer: 149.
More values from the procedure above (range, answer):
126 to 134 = 124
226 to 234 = 143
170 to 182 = 123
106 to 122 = 132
